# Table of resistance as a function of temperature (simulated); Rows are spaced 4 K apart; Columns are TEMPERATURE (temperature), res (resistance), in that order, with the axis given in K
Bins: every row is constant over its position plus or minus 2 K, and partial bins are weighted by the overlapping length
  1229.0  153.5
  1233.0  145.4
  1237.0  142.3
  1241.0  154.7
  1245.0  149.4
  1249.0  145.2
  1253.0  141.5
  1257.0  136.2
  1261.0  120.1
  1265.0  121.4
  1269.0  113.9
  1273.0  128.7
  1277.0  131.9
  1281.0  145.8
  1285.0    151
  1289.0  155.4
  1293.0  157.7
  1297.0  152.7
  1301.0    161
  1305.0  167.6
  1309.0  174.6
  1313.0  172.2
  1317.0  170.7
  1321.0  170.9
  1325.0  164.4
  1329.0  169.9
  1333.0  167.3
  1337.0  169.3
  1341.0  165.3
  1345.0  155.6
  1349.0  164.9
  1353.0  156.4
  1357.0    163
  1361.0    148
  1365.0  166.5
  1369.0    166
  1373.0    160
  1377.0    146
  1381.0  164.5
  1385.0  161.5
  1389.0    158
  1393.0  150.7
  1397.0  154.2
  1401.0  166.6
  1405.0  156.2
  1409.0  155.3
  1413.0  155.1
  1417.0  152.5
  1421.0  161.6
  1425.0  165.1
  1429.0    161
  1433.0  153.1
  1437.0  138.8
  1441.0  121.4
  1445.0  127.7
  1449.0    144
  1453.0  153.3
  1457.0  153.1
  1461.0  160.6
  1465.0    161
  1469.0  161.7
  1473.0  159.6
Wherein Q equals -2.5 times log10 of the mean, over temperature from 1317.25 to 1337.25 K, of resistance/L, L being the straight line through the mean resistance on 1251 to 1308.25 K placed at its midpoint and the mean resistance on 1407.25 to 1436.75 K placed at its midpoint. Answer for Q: -0.15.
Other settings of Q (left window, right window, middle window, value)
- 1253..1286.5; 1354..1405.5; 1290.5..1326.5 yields -0.17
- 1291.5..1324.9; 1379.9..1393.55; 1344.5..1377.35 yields 0.01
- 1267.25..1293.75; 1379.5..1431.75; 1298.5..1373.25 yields -0.12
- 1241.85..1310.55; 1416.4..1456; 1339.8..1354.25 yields -0.10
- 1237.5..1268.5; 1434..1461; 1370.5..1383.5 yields -0.13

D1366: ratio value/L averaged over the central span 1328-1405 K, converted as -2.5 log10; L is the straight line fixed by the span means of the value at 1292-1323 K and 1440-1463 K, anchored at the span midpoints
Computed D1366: -0.02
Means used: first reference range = 166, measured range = 160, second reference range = 144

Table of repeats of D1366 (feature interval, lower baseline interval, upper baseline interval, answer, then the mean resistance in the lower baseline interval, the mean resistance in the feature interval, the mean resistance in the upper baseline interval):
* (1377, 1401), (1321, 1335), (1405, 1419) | 0.004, 168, 158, 155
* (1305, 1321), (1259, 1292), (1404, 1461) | -0.237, 134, 172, 150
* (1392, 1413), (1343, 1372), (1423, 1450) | -0.039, 160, 157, 144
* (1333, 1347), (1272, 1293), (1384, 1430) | -0.091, 145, 164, 158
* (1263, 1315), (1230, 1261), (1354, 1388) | 0.004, 144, 149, 159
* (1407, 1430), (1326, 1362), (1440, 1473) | -0.031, 163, 158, 149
